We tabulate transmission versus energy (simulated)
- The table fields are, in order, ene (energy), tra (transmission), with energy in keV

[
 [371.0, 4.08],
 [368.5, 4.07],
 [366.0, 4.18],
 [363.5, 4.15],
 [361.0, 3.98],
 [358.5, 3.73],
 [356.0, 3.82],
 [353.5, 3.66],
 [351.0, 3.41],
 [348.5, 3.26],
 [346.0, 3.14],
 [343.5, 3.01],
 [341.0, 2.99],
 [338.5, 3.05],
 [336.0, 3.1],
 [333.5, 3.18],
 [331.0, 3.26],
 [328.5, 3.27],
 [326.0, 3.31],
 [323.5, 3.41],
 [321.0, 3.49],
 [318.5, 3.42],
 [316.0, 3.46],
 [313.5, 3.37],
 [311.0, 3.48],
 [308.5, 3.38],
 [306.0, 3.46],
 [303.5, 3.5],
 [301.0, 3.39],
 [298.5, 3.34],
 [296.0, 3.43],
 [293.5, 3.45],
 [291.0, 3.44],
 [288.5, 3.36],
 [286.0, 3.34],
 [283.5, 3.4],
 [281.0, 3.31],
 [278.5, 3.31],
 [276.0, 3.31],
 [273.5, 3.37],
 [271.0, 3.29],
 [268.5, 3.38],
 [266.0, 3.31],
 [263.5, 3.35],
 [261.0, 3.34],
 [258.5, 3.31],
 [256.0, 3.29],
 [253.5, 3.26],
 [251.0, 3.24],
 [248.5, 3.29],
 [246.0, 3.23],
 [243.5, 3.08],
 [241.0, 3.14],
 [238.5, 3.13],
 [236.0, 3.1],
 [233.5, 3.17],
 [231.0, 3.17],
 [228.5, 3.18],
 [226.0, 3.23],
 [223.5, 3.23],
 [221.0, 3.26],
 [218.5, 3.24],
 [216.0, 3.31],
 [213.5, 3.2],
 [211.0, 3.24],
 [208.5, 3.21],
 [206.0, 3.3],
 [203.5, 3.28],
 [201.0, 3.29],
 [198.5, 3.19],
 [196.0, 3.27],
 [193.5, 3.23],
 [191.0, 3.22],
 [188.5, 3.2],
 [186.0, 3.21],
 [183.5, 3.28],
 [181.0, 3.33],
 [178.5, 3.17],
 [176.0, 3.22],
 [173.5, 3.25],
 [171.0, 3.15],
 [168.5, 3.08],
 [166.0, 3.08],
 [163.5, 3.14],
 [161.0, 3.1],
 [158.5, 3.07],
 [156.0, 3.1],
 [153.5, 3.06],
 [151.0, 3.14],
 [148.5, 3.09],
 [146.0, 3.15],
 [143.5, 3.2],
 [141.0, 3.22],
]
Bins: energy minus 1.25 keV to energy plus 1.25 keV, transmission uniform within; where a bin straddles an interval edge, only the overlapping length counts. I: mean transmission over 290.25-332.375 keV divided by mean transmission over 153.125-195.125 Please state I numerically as 1.1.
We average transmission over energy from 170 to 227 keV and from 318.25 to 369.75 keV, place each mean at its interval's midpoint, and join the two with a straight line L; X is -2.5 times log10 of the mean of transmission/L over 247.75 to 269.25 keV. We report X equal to 0.010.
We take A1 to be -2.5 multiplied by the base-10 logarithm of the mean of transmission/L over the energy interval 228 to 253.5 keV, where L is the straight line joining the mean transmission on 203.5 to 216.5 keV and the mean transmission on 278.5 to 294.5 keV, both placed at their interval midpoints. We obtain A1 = 0.04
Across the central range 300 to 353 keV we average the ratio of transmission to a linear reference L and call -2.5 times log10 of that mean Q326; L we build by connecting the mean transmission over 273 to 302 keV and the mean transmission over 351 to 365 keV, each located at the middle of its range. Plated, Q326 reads 0.10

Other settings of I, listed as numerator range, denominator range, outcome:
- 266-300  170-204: 1.04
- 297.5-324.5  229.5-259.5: 1.07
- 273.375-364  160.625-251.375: 1.06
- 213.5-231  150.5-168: 1.04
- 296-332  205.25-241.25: 1.06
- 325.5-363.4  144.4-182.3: 1.07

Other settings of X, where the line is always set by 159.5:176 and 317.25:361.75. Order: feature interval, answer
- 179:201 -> -0.03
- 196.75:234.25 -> -0.01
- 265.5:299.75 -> -0.03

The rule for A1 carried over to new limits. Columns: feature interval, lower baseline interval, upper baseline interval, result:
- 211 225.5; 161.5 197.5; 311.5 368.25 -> 0.00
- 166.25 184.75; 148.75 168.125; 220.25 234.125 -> -0.03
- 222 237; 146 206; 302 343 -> 0.02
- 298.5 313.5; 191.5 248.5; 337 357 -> -0.05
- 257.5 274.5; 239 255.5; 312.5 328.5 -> -0.03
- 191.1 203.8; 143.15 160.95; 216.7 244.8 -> -0.03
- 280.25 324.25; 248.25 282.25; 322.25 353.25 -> -0.05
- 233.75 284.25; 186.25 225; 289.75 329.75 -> 0.02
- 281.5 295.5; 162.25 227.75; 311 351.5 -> -0.05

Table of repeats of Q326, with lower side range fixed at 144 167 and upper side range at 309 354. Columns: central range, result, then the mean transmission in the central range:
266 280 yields -0.03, 3.33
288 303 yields -0.05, 3.41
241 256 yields -0.01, 3.22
